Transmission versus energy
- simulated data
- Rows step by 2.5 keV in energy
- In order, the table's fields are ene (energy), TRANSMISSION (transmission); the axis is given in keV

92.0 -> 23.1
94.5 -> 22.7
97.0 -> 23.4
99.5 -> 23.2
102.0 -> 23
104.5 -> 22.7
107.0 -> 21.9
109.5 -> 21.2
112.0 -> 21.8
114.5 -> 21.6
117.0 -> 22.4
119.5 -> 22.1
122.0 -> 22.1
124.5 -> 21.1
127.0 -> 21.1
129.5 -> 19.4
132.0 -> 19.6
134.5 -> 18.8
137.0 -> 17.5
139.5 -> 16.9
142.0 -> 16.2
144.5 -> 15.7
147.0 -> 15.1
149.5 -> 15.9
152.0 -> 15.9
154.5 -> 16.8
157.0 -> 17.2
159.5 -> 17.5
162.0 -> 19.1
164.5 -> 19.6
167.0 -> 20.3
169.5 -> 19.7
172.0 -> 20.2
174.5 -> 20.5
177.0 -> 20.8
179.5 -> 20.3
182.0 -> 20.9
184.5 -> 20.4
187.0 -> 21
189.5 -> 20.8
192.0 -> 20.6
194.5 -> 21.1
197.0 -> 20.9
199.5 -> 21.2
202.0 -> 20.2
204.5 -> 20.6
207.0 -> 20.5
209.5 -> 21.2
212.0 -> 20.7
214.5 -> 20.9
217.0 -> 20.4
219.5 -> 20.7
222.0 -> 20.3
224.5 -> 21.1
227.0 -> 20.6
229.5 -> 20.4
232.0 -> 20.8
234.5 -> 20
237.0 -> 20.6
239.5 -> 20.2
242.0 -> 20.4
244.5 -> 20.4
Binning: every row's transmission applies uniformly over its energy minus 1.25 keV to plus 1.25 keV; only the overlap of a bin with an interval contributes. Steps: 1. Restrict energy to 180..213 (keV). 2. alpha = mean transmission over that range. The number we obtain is 20.8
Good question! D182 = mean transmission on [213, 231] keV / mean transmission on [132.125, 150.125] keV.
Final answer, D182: 1.2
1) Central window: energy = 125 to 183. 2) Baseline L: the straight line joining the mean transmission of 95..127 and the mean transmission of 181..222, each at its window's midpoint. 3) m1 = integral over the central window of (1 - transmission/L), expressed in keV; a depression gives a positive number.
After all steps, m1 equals 8.0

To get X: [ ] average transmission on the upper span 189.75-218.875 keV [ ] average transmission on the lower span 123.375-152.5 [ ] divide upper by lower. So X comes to 1.17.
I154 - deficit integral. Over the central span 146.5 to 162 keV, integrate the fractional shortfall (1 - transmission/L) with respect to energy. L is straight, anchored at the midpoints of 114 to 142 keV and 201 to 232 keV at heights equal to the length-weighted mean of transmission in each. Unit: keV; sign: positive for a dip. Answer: 2.7 keV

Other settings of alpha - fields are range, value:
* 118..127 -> 21.7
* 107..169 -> 19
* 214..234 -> 20.6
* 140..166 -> 16.9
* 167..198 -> 20.6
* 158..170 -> 19.2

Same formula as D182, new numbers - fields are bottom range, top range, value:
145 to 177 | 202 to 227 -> 1.14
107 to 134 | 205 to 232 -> 0.98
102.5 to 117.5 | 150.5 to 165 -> 0.80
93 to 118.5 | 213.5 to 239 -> 0.92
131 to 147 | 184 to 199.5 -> 1.21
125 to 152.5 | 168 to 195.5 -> 1.17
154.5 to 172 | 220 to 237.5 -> 1.09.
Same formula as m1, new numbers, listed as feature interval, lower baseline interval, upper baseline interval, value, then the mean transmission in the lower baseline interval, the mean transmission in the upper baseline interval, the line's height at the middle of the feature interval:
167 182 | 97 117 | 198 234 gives 0.7 keV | 22.3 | 20.7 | 21.3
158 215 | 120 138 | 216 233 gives 0.1 keV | 20.1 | 20.6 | 20.4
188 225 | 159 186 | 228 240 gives -0.9 keV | 20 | 20.4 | 20.2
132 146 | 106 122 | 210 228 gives 2.8 keV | 21.9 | 20.7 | 21.6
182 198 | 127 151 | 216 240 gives -1.3 keV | 17.4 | 20.5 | 19.2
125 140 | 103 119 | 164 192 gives 1.7 keV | 22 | 20.4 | 21.5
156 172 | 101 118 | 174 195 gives 1.6 keV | 22.1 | 20.7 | 21.1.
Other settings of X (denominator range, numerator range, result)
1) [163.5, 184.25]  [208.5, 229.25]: 1.02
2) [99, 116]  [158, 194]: 0.91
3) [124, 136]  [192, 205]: 1.05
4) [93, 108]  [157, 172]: 0.84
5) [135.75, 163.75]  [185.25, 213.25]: 1.24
